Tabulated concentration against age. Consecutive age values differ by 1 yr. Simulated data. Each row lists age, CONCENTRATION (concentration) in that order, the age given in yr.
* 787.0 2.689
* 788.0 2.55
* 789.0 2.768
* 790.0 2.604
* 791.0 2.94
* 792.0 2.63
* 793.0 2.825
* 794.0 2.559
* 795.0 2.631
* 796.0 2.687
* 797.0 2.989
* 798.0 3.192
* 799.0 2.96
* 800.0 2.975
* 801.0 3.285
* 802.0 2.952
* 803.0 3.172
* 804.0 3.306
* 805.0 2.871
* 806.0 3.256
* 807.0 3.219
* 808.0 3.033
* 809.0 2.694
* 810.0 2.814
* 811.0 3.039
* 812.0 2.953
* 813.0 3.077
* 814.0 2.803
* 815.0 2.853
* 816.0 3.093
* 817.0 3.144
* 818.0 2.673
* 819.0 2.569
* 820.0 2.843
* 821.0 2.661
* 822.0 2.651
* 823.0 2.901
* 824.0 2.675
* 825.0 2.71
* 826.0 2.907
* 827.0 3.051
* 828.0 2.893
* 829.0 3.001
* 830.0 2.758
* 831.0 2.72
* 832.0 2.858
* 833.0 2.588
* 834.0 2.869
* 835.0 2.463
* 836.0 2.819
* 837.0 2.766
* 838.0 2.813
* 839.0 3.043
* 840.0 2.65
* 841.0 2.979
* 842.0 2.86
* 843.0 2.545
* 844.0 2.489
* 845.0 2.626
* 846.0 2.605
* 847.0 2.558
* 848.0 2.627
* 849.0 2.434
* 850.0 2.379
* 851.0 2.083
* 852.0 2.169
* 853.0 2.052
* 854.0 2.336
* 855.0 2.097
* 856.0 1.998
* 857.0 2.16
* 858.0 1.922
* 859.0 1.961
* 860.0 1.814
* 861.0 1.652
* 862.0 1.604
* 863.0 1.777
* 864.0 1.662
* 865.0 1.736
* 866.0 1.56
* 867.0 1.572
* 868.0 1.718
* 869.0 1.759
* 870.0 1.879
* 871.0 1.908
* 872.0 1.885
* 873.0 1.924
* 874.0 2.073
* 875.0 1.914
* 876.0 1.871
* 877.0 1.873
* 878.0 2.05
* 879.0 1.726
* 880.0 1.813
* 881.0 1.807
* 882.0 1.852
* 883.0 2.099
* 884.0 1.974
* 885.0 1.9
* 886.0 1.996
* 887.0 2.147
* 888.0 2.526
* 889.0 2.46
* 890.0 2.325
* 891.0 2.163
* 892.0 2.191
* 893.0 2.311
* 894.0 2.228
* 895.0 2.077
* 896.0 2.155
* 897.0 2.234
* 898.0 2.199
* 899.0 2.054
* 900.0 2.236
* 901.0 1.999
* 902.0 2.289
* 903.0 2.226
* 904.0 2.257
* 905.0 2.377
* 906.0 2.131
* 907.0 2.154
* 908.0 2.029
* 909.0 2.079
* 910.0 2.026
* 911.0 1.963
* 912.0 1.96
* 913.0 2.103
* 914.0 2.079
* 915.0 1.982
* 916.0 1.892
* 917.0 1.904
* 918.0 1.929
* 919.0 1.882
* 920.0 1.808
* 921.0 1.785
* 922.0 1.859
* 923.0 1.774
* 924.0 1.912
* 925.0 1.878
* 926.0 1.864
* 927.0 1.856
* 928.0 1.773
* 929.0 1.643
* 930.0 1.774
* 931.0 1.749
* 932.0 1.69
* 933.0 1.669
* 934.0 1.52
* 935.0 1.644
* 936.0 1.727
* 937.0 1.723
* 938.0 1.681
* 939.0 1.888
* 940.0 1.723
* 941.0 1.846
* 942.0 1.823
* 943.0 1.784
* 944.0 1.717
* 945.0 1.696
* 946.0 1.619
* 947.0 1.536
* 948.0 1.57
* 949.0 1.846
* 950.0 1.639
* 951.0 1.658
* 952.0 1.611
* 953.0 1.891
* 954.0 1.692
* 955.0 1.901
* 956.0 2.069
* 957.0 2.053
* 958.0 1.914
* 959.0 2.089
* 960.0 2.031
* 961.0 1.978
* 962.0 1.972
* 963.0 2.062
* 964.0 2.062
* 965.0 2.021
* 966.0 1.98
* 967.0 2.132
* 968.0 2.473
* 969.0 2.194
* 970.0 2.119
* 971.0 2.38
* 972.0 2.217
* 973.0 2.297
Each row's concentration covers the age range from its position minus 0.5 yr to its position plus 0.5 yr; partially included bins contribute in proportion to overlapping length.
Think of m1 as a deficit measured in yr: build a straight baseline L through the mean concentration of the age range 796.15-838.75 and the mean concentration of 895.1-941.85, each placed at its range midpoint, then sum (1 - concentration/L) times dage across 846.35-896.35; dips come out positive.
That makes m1 7.6 yr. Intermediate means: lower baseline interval 2.9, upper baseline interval 1.93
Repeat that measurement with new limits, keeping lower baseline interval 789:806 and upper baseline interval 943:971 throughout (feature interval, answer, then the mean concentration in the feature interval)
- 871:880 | 1.92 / 1.91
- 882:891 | 0.75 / 2.16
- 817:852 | -0.27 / 2.71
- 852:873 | 5.42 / 1.86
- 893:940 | 4.83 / 1.95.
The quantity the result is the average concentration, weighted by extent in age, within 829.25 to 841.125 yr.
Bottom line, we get 2.78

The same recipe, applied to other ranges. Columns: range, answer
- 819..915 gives 2.25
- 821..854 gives 2.67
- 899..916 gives 2.11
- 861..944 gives 1.93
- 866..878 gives 1.85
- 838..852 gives 2.6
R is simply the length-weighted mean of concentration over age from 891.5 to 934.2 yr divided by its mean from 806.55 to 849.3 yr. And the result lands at 0.71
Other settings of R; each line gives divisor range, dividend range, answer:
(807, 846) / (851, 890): 0.69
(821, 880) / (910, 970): 0.81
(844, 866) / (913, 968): 0.87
